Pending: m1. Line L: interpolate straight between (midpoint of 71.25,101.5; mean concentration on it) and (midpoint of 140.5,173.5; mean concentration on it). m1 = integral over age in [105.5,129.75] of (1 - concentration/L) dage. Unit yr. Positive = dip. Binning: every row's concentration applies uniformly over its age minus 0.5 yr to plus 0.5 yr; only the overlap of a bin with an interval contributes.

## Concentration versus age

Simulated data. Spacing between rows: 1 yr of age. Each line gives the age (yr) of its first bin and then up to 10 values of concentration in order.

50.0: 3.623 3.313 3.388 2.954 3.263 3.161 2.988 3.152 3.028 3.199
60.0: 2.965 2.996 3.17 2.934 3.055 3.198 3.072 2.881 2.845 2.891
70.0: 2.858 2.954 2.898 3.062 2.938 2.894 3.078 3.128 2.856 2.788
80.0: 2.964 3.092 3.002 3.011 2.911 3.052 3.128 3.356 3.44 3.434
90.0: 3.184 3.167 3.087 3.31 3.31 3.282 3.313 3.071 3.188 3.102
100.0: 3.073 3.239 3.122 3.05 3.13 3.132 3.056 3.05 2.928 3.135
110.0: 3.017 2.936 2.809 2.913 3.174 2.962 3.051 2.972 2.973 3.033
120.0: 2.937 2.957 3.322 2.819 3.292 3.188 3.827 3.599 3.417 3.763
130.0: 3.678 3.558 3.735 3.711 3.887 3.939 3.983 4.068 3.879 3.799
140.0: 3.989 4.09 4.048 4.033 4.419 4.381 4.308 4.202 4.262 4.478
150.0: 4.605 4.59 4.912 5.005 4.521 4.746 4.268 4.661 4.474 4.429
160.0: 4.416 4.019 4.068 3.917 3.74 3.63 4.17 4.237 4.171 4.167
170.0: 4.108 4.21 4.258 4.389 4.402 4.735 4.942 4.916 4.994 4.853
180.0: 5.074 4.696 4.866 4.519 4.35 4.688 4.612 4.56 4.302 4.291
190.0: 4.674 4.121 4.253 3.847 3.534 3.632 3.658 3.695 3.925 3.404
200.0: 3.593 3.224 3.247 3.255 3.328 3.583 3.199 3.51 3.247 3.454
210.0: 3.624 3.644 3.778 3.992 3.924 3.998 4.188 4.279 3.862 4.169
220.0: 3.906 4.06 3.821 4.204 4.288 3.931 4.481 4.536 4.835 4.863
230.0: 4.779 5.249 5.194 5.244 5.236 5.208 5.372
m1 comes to 3.4 yr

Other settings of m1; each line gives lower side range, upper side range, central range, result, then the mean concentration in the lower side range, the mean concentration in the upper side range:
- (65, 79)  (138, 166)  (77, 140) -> 5.40 yr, 2.95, 4.29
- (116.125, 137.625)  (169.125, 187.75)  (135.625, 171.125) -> -1.90 yr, 3.46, 4.61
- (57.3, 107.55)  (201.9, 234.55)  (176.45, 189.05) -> -2.81 yr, 3.08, 4.1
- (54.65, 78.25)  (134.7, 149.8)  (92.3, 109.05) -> 1.76 yr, 3.01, 4.14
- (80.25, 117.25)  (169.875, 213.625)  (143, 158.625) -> -3.66 yr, 3.11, 4.07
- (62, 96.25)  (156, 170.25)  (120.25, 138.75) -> 0.72 yr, 3.07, 4.16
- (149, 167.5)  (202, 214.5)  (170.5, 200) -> -3.21 yr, 4.36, 3.53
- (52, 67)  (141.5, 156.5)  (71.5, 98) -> 2.77 yr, 3.08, 4.45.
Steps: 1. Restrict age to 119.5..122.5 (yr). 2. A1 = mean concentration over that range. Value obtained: 3.07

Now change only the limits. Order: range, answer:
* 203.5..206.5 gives 3.37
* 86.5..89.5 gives 3.41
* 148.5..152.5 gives 4.65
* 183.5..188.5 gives 4.5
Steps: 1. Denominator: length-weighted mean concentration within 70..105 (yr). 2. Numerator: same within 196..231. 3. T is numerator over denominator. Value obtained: 1.25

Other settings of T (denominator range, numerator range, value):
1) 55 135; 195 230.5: 1.23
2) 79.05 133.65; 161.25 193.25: 1.38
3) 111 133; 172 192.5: 1.42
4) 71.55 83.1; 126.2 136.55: 1.25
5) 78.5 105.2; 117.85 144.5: 1.16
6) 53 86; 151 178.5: 1.46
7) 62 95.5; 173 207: 1.35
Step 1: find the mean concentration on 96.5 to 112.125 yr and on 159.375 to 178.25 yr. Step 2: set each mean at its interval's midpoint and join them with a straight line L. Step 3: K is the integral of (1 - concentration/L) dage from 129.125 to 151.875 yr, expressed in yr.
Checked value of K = -2.0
